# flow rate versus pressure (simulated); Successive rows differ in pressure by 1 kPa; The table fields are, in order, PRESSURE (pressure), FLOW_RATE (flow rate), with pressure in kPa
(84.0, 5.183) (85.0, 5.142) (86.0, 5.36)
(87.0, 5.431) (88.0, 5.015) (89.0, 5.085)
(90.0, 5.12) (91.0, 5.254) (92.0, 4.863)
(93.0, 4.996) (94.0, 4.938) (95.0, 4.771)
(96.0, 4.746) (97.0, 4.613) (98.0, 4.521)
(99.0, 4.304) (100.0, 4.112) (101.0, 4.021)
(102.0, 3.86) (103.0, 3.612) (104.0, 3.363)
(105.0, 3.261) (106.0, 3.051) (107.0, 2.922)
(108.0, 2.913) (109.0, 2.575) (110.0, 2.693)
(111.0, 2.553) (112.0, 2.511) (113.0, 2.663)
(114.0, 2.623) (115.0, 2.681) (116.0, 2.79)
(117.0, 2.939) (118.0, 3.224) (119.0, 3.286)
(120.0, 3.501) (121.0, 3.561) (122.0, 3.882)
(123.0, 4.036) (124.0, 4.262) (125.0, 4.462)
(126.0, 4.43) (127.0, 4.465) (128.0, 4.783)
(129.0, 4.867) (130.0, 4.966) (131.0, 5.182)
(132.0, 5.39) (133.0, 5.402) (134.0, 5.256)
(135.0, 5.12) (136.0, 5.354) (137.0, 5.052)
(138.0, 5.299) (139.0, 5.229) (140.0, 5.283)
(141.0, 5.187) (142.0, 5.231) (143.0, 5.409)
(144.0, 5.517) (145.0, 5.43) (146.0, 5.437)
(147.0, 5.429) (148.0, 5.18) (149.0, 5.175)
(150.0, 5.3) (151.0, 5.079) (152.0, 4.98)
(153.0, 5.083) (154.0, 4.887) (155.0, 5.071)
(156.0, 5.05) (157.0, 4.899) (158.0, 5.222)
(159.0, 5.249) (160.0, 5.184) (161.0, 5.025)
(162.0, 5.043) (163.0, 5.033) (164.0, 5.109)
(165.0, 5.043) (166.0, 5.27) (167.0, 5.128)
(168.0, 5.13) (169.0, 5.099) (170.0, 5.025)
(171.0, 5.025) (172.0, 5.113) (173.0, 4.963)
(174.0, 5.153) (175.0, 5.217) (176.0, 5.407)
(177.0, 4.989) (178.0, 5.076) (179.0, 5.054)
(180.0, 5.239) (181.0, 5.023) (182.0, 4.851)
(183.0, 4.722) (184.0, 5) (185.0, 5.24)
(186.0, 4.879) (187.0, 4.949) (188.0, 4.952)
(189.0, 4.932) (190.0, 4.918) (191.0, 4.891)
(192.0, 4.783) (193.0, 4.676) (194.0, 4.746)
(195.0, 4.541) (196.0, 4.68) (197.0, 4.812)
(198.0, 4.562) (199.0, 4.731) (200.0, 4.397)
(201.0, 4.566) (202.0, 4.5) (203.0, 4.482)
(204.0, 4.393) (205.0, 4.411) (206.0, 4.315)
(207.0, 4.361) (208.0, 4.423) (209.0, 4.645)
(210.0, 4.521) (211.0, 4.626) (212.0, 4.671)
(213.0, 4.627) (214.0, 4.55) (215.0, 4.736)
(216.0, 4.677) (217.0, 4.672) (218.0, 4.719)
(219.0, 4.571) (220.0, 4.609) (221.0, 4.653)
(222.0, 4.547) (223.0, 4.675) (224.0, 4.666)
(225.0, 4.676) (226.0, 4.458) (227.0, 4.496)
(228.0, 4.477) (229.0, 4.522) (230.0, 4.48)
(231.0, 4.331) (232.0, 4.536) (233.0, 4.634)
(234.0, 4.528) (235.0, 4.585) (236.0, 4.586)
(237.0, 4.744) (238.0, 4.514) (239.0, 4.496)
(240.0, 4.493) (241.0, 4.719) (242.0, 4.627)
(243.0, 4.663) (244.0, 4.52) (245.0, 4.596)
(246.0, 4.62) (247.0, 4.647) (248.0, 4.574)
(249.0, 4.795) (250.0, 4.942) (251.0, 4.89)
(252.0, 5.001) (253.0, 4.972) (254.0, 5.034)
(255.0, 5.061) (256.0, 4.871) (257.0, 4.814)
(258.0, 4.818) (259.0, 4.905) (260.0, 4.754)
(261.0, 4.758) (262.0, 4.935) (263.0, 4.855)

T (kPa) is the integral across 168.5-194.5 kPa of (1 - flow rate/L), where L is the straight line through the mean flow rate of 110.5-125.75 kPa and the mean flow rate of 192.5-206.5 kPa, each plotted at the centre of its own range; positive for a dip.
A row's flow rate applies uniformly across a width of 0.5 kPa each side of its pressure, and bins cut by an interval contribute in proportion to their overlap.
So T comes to -4.4 kPa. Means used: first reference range 3.28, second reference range 4.56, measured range 5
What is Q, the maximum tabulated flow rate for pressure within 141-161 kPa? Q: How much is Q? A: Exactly 5.517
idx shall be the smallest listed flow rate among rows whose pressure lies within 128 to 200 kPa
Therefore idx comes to 4.397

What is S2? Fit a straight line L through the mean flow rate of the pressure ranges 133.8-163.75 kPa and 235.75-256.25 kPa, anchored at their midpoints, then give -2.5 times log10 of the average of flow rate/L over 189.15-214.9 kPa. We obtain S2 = 0.08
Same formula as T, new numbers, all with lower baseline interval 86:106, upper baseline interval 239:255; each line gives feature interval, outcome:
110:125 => 4.41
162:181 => -2.00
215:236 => 0.57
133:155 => -3.14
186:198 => -0.37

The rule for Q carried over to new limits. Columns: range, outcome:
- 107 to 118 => 3.224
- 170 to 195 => 5.407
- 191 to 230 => 4.891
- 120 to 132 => 5.39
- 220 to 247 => 4.744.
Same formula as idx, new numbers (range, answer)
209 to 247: 4.331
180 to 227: 4.315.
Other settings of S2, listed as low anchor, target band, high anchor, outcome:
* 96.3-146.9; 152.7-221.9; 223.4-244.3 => -0.11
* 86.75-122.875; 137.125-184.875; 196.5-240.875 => -0.23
